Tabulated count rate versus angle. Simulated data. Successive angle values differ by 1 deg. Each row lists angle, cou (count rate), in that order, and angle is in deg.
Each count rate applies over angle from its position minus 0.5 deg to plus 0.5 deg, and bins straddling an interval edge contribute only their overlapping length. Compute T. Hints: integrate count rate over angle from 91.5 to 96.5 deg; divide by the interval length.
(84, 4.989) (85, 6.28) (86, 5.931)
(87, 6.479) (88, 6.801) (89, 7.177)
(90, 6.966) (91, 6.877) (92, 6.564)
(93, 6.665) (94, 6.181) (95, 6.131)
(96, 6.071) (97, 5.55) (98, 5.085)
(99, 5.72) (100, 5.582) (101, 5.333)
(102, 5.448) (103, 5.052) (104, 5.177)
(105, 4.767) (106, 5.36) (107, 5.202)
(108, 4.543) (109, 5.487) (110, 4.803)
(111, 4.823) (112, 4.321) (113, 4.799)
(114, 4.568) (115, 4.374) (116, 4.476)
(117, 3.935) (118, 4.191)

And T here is 6.32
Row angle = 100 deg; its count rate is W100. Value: 5.582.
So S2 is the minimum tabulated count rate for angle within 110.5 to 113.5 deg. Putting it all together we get 4.321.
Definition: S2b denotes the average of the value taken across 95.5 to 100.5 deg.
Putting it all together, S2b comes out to 5.6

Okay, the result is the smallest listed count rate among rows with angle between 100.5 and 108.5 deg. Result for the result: 4.543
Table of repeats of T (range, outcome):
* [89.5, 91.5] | 6.92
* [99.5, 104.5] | 5.32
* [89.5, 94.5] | 6.65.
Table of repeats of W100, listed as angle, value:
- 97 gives 5.55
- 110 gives 4.803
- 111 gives 4.823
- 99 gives 5.72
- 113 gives 4.799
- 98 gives 5.085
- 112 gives 4.321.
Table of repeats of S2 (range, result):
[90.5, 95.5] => 6.131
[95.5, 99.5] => 5.085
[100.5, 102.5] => 5.333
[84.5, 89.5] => 5.931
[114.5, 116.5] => 4.374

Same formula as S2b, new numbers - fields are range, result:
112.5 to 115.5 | 4.58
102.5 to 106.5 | 5.09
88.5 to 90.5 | 7.07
